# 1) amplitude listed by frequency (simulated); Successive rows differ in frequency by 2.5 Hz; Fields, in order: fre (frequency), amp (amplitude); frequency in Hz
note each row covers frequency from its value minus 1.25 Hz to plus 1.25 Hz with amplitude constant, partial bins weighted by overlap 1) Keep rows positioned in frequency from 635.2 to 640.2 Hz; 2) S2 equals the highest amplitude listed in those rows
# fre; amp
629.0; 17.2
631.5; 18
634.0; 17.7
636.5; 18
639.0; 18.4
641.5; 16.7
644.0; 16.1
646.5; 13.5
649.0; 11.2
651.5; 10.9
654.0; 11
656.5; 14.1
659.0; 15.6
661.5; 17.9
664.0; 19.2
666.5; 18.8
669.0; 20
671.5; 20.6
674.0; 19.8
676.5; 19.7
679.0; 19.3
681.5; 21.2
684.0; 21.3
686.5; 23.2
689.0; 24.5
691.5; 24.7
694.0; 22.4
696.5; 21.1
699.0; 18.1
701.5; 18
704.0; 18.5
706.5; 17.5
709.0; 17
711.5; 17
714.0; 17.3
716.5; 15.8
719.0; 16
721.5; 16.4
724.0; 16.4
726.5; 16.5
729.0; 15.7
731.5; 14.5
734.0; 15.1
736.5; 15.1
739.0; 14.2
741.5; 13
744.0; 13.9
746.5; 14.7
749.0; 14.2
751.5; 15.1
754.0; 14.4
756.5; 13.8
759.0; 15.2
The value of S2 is 18.4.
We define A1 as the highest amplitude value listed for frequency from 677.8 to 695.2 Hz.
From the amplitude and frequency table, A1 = 24.7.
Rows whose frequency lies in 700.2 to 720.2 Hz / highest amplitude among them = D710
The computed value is 18.5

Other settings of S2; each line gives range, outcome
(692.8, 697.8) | 22.4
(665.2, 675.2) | 20.6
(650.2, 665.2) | 19.2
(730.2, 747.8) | 15.1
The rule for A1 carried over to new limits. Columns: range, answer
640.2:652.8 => 16.7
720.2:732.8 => 16.5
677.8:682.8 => 21.2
